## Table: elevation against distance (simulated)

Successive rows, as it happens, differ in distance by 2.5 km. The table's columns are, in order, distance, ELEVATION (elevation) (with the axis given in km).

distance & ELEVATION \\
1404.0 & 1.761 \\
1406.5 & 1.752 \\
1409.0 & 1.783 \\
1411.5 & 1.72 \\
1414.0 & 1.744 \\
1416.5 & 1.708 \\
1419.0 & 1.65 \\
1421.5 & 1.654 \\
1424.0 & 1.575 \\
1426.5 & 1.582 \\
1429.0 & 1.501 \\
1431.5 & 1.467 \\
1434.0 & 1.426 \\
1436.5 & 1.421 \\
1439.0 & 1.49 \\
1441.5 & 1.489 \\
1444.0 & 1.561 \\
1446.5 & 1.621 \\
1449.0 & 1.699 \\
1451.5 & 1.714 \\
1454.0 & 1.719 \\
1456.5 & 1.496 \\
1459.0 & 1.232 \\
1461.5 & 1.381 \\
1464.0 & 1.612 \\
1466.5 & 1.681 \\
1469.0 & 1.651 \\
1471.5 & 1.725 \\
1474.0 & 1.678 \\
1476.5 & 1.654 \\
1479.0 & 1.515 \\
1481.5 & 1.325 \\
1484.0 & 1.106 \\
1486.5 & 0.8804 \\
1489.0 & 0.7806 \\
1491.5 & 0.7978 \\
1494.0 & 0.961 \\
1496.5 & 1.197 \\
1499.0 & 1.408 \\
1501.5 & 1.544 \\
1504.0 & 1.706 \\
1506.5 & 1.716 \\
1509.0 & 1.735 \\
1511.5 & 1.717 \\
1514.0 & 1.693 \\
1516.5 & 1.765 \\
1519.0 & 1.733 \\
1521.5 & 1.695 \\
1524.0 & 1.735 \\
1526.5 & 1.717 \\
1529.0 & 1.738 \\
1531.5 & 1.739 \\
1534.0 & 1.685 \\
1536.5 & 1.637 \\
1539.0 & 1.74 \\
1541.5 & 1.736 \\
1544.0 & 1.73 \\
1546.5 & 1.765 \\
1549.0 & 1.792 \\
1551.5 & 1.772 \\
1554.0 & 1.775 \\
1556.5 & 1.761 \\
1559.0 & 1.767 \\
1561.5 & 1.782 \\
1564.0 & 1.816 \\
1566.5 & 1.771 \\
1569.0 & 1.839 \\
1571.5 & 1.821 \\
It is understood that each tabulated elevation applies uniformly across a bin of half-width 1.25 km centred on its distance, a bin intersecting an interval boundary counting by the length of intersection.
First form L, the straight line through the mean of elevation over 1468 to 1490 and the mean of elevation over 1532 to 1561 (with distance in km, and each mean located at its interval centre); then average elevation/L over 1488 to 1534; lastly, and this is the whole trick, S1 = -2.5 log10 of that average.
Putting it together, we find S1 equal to 0.019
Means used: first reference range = 1.37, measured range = 1.53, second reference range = 1.74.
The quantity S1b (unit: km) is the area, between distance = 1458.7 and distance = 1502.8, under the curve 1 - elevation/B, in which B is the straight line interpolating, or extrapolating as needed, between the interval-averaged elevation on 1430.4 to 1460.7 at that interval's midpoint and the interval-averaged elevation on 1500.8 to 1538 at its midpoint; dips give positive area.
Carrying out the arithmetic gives 7.3 km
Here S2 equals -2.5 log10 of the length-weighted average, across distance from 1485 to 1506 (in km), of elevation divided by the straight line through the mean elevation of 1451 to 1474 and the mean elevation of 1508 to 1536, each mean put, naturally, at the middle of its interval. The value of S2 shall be 0.37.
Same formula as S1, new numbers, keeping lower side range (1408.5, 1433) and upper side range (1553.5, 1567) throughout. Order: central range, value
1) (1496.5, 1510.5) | 0.088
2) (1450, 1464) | 0.101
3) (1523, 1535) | 0.014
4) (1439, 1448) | 0.071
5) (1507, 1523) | 0.005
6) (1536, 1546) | 0.024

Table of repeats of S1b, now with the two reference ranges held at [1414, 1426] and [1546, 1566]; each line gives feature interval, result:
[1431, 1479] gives 3.5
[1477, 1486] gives 2.1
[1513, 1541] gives 0.6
